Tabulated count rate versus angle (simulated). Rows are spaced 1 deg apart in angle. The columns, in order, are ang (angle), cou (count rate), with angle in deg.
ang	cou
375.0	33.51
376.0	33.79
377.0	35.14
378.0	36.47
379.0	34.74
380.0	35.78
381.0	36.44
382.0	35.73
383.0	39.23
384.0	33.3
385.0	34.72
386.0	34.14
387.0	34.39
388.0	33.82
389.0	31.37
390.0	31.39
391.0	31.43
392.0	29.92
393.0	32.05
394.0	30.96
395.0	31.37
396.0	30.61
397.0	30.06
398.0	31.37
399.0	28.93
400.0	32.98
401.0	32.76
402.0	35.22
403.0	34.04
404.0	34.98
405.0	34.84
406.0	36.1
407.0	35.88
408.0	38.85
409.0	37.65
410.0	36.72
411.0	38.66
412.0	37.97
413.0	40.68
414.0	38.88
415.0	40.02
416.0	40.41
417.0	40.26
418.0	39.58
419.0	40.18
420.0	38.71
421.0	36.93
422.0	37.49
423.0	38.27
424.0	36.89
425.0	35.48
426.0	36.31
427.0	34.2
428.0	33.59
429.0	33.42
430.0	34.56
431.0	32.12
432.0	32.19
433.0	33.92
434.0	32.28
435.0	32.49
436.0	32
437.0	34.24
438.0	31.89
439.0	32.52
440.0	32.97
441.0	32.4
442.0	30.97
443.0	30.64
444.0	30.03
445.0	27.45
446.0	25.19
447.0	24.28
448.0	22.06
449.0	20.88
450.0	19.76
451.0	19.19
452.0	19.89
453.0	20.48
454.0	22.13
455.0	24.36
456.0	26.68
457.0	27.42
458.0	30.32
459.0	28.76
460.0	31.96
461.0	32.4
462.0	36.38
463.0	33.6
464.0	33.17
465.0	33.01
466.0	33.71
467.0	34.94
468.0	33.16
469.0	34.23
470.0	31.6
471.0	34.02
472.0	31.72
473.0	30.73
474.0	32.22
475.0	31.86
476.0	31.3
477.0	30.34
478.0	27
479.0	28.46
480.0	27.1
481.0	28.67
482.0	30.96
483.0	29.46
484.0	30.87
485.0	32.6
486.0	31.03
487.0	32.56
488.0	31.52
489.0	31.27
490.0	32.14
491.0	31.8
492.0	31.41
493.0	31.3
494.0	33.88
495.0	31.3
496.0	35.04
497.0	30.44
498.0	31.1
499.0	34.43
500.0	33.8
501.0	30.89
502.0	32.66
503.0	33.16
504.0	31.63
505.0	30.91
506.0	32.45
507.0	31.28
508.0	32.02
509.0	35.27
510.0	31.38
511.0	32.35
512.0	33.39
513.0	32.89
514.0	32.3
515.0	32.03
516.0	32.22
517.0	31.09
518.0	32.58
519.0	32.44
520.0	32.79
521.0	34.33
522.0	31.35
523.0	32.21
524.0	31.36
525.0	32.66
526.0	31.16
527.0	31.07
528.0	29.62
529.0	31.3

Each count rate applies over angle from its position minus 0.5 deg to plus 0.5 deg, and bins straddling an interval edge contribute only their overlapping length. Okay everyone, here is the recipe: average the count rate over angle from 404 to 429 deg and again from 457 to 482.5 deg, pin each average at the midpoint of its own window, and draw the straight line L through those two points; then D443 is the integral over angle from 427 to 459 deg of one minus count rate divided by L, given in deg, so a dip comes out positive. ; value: 5.7 deg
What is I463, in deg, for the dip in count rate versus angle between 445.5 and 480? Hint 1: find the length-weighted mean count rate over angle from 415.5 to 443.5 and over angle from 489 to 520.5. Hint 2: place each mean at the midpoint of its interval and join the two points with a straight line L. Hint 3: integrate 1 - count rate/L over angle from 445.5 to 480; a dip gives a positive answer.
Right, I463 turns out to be 5.1 deg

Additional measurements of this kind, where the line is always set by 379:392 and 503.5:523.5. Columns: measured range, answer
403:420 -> -2.2 deg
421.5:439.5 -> -0.3 deg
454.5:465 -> 0.8 deg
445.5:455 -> 3.3 deg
